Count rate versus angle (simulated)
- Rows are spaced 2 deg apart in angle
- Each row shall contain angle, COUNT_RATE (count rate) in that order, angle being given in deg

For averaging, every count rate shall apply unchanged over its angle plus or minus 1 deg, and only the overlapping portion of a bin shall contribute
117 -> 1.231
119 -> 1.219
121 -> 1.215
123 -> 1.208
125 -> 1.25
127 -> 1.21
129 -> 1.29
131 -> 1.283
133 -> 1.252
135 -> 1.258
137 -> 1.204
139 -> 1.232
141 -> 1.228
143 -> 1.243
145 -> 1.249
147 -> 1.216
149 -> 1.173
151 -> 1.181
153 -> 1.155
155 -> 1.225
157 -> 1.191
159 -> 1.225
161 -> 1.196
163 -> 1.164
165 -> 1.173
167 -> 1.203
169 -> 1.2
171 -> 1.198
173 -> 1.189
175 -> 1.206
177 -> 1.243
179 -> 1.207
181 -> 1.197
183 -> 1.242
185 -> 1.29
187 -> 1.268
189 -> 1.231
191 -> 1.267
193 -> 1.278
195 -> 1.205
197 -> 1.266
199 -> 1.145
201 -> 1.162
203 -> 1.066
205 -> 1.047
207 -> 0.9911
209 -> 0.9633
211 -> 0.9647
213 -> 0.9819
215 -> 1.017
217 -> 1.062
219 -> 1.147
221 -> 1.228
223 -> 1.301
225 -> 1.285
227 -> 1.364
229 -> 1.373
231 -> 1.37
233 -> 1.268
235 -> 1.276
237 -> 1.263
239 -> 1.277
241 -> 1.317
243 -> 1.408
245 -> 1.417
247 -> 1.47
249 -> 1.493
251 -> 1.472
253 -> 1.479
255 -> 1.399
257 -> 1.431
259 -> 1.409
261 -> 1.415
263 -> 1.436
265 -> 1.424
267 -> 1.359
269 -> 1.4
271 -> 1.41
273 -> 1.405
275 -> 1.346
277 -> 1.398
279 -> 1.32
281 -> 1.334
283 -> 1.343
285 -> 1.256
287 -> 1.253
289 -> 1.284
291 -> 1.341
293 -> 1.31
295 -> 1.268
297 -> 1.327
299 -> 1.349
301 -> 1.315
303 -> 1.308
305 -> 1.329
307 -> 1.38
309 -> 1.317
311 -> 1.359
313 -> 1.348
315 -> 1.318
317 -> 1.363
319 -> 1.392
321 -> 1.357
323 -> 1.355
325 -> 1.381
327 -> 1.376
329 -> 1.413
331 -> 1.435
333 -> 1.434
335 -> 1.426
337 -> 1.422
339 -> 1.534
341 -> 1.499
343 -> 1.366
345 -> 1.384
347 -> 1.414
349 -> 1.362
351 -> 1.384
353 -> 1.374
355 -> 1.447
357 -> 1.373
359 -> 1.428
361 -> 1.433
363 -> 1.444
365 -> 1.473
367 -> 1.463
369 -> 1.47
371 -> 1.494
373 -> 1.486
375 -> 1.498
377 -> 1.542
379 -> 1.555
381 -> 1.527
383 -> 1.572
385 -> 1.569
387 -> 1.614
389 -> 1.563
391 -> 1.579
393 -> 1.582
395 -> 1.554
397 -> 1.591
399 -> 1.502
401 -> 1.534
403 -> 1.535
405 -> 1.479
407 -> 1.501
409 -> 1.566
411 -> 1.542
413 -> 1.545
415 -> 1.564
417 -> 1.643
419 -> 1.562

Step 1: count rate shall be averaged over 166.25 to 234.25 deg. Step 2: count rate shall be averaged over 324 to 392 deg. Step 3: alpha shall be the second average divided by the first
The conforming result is 1.2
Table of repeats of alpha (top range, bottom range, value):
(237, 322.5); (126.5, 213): 1.14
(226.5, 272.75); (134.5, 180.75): 1.15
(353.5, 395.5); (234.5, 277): 1.08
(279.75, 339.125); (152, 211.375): 1.14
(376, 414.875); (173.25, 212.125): 1.32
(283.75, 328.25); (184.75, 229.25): 1.14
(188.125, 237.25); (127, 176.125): 0.97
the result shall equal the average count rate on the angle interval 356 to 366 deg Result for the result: 1.43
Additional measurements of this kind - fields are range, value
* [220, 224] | 1.26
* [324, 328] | 1.38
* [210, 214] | 0.973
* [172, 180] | 1.21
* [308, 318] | 1.34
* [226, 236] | 1.33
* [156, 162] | 1.2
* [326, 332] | 1.41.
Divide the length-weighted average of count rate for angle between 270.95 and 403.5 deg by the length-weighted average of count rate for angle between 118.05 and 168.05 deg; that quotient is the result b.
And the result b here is 1.17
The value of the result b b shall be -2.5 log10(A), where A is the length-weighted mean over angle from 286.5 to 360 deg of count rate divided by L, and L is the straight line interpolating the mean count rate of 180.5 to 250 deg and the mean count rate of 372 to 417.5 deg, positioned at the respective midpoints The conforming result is 0.04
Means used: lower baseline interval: 1.23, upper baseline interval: 1.55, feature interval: 1.37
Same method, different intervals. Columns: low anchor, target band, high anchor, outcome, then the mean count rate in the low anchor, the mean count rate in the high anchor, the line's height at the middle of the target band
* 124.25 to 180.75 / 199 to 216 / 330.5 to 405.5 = 0.24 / 1.22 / 1.48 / 1.28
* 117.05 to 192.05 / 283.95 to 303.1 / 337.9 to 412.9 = 0.07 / 1.22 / 1.49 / 1.39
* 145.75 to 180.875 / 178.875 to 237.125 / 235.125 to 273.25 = 0.09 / 1.2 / 1.4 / 1.3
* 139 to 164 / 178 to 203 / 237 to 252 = 0.05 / 1.2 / 1.4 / 1.29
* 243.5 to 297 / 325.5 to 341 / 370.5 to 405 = 0.02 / 1.38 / 1.55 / 1.47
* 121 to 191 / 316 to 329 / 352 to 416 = 0.05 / 1.22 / 1.51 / 1.43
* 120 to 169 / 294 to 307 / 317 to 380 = 0.05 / 1.22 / 1.43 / 1.38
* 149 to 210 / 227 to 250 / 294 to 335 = -0.08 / 1.19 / 1.36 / 1.26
